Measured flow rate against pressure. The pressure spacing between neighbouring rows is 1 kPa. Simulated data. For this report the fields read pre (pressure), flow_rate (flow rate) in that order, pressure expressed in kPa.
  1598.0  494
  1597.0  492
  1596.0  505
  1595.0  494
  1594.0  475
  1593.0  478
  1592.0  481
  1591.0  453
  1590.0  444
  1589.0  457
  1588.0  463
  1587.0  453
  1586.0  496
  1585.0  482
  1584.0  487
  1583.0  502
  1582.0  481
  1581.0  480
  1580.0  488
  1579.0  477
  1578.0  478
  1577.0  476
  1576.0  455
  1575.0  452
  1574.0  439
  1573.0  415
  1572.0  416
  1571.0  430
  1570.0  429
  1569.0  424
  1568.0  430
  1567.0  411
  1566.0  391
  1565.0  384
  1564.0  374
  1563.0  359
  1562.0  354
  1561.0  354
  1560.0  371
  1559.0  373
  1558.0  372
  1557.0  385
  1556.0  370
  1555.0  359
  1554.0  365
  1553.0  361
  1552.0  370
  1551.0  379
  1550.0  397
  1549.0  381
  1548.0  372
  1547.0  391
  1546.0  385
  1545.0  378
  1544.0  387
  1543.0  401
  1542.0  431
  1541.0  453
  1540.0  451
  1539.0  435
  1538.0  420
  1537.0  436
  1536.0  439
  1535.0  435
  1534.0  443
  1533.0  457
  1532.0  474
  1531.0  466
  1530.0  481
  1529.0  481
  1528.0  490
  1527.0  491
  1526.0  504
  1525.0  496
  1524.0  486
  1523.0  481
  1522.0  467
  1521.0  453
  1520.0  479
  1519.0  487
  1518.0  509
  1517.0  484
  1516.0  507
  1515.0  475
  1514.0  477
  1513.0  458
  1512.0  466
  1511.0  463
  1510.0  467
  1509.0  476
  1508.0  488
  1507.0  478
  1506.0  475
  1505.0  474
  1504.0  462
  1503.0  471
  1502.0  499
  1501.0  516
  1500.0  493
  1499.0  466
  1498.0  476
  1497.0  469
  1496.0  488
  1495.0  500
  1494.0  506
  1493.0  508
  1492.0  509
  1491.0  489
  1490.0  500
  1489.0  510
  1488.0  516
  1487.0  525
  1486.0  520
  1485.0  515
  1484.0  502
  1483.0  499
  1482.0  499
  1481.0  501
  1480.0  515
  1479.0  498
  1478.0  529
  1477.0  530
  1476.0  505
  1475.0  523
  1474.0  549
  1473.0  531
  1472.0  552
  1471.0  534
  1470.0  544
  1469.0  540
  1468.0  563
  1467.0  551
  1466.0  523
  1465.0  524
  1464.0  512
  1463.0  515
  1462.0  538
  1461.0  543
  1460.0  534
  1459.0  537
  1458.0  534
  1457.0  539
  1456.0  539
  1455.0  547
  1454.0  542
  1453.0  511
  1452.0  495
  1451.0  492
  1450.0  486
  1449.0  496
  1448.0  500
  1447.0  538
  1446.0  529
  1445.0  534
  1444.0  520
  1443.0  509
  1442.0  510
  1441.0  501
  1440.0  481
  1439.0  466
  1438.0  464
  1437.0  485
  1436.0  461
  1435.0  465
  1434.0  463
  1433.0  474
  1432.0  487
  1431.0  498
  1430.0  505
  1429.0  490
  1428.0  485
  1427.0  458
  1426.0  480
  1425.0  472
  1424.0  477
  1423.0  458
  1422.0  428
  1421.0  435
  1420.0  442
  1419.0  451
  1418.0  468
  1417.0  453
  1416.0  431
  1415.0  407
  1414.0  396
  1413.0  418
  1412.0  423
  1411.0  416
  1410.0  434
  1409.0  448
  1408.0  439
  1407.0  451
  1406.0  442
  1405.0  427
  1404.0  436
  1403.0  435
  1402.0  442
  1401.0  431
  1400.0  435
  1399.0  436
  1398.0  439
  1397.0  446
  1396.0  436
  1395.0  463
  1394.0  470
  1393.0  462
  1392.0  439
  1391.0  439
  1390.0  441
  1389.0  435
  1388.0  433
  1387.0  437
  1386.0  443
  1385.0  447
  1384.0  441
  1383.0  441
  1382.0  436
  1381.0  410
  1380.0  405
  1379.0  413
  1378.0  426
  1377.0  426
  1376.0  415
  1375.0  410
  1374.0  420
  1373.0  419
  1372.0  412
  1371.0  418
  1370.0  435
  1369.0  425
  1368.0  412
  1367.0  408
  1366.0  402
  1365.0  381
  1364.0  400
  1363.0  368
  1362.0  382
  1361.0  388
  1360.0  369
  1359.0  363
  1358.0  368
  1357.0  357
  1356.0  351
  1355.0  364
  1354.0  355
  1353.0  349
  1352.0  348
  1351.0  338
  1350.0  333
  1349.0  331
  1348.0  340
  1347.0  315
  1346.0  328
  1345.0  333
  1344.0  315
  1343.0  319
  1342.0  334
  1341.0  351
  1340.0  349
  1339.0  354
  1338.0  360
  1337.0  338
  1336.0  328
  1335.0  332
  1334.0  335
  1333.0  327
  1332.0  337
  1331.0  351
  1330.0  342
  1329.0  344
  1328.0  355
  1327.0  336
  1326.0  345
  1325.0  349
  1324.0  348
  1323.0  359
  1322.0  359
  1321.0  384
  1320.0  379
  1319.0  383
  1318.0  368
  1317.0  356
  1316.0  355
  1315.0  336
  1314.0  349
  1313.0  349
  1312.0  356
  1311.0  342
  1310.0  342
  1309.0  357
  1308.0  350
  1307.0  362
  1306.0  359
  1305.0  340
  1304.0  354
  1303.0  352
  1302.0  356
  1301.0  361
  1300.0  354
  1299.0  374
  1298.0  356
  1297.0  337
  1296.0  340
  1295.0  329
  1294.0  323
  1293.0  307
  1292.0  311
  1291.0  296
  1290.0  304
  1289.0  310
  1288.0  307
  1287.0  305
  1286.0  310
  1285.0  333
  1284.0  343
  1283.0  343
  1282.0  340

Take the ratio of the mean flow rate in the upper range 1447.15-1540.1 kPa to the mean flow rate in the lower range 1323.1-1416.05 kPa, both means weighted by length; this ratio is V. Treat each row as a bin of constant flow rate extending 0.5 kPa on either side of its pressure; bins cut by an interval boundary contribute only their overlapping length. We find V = 1.3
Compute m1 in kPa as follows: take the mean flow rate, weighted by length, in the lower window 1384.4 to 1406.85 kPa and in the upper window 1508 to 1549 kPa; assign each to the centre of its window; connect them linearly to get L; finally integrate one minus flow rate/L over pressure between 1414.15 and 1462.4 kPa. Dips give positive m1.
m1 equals -4.7 kPa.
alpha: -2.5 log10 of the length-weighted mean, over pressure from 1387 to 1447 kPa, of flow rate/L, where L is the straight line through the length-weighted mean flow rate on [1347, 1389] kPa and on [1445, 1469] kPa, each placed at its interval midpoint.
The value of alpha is 0.02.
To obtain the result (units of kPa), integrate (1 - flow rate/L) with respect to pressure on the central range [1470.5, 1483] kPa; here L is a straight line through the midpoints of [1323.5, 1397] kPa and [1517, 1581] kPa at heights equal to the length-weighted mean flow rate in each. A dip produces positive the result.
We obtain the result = -3.4 kPa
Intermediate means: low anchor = 383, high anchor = 428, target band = 521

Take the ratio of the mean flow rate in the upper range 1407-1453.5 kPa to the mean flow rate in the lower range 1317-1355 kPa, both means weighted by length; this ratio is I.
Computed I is 1.4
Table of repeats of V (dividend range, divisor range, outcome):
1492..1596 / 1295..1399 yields 1.19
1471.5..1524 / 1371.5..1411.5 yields 1.14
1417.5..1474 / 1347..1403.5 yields 1.23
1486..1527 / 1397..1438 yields 1.08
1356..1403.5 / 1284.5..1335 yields 1.22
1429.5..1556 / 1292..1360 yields 1.39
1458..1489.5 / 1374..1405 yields 1.21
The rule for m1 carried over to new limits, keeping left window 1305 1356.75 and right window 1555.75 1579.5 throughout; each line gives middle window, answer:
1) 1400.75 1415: -2.5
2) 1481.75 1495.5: -4.2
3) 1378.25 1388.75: -2.0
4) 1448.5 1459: -3.9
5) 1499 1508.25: -2.1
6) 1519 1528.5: -2.0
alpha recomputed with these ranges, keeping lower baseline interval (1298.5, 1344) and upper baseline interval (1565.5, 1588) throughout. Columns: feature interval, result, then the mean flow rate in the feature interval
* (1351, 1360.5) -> 0.02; 357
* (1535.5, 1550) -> 0.08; 411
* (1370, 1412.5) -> -0.15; 434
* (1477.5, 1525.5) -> -0.16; 490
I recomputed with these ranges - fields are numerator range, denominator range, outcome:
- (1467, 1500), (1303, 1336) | 1.46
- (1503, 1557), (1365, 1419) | 1.03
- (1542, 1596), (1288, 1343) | 1.23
